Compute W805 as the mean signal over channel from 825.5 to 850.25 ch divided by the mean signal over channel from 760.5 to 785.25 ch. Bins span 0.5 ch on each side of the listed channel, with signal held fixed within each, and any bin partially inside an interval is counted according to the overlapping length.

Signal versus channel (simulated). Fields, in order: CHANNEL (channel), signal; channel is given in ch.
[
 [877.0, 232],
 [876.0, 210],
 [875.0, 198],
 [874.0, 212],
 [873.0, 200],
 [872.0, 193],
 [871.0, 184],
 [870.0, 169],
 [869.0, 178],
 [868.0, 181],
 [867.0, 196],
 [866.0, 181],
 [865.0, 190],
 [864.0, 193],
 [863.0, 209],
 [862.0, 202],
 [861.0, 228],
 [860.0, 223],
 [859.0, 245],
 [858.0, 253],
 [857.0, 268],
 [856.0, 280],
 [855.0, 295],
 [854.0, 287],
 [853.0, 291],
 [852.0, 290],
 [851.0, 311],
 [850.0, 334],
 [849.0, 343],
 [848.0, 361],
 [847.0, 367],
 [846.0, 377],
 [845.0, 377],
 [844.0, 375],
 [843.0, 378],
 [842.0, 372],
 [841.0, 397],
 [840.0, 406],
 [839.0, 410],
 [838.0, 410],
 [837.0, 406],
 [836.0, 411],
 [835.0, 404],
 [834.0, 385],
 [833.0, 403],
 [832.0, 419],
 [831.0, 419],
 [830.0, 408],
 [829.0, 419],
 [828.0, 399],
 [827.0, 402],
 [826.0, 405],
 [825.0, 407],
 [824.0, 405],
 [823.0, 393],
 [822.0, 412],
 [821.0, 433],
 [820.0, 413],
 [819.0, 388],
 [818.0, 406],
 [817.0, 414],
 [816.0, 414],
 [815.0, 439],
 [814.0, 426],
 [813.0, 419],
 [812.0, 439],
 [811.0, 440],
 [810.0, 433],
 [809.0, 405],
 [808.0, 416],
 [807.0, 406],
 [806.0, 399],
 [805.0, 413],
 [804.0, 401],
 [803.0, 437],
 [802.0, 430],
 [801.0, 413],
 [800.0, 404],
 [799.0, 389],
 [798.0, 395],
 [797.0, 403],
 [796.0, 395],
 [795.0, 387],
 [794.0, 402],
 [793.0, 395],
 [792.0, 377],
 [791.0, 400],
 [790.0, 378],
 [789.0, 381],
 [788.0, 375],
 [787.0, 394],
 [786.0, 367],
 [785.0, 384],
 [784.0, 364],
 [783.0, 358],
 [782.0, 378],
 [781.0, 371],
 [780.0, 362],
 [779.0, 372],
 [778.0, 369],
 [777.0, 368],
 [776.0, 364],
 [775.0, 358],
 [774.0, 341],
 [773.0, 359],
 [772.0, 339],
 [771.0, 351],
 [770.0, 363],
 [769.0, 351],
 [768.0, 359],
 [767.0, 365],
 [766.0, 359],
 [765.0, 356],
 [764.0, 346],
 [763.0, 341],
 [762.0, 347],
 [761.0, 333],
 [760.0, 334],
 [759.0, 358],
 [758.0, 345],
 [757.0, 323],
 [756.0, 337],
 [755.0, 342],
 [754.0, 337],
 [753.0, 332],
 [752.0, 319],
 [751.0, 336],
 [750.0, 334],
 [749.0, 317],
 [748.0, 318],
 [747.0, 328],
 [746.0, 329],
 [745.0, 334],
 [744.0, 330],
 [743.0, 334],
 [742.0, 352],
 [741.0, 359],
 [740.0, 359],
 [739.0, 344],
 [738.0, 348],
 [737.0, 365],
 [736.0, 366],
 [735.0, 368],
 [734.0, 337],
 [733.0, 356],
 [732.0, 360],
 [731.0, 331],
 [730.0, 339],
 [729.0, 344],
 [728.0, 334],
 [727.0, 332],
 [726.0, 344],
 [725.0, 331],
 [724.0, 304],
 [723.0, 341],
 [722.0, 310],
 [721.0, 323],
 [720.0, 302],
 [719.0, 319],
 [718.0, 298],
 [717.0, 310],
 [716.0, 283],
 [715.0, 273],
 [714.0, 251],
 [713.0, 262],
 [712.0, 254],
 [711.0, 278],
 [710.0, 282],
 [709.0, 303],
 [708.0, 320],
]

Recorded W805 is 1.09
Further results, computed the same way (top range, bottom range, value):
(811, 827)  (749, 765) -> 1.23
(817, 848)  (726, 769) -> 1.17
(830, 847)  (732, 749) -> 1.15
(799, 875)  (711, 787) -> 1.02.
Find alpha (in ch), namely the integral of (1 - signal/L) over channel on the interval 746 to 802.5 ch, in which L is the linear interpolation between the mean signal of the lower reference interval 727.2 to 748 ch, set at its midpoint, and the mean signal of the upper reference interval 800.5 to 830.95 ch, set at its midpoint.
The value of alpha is 2.4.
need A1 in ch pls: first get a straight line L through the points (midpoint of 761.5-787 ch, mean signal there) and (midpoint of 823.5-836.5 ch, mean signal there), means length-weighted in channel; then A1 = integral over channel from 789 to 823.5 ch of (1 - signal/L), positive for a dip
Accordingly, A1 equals -2.0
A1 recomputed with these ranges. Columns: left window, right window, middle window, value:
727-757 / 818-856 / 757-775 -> 0.1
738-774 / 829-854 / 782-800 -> -1.5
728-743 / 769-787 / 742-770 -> 1.4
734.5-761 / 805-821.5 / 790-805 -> -0.1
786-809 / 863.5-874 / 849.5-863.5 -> -2.5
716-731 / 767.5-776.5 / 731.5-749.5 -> -0.6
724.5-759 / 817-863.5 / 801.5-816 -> -2.8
